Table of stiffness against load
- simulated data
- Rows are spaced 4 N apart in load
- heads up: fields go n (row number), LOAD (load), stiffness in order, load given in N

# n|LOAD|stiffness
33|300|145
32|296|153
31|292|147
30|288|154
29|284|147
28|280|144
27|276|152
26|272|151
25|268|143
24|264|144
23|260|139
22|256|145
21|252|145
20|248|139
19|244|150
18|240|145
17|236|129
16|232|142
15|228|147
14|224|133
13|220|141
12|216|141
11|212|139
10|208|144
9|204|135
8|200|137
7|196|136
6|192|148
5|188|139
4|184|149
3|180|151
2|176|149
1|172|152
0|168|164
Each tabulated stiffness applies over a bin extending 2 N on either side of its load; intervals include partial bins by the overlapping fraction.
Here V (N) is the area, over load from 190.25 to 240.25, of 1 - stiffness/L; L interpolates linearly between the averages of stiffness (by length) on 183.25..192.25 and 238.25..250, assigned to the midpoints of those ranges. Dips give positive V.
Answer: 1.7 N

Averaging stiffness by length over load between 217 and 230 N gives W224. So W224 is 140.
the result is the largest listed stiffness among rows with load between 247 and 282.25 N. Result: 152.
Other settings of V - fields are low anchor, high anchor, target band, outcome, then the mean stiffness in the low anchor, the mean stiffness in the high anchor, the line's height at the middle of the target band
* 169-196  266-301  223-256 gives 1.4 N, 148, 149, 148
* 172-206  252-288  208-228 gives 0.6 N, 144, 146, 144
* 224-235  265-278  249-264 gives 0.3 N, 141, 148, 146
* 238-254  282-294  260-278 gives 0.1 N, 145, 149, 147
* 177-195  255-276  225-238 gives 0.6 N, 146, 145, 146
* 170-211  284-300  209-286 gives 2.3 N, 144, 150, 147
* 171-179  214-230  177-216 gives 1.0 N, 150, 140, 146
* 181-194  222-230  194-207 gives 0.6 N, 146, 140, 144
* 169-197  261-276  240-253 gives 0.2 N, 147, 146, 147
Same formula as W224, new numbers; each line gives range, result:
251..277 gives 145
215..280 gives 143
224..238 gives 138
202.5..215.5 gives 140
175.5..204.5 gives 143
